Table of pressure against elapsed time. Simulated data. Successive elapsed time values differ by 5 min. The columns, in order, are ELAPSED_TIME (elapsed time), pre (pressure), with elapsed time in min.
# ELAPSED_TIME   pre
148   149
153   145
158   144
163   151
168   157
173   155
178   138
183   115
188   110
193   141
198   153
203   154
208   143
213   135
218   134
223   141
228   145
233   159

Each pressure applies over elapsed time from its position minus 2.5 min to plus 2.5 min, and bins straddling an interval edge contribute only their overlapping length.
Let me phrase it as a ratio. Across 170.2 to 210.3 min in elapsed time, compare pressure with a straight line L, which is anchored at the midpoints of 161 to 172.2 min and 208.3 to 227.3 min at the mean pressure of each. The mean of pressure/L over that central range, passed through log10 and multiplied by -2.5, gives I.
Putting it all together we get 0.060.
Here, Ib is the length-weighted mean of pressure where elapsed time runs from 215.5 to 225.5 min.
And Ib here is 138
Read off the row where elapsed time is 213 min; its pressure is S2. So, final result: 135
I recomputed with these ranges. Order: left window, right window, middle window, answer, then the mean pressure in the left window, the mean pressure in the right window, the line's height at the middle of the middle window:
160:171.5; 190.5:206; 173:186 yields 0.16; 154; 149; 152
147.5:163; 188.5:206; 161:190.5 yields 0.06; 146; 145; 146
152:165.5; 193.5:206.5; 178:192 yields 0.24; 147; 151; 149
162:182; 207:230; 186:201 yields 0.06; 148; 139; 144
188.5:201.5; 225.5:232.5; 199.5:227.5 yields 0.03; 142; 149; 146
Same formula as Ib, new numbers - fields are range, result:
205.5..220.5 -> 137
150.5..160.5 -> 144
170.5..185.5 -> 136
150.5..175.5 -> 150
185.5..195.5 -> 126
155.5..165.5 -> 148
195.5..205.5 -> 154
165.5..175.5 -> 156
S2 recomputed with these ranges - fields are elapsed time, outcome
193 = 141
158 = 144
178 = 138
